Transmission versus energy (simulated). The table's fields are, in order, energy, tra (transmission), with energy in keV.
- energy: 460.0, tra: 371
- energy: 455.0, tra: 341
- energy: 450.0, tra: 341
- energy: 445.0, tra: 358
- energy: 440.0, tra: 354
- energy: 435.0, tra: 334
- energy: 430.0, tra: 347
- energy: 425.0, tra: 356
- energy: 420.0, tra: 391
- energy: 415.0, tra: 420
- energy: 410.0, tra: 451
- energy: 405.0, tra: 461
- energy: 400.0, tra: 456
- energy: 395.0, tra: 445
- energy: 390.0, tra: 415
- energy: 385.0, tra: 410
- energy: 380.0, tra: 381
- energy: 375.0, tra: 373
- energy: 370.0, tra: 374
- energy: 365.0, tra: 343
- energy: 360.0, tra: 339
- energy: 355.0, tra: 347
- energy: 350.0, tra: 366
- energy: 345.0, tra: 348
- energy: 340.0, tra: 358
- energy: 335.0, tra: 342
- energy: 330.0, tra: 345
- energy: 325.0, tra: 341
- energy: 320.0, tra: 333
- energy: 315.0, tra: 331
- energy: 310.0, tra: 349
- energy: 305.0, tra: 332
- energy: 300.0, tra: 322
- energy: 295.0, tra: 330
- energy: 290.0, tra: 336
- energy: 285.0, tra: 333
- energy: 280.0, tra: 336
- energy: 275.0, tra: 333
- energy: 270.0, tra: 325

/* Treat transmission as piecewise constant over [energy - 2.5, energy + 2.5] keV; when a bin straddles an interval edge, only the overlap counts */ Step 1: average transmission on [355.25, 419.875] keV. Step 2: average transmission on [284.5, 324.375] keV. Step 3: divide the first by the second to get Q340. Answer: 1.2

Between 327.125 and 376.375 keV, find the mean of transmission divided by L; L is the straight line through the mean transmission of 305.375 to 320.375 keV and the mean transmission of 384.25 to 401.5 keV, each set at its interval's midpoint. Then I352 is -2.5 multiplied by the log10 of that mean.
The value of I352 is 0.09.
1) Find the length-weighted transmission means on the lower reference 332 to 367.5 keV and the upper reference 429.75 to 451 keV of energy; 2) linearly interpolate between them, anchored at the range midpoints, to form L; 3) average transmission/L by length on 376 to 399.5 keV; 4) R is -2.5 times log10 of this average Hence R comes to -0.19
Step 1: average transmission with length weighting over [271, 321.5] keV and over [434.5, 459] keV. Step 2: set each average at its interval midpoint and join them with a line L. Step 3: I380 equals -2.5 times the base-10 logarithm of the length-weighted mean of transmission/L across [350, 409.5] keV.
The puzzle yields -0.159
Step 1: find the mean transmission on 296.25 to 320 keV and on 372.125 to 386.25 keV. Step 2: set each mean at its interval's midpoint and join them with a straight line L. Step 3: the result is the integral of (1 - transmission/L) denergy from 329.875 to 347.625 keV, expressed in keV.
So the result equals 0.35 keV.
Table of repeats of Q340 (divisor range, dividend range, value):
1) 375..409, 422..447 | 0.82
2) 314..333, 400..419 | 1.31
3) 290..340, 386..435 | 1.22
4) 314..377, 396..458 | 1.10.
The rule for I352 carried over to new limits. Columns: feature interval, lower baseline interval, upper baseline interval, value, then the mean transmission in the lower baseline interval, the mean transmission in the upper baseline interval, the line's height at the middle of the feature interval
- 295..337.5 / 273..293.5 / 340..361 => 0.02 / 334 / 352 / 343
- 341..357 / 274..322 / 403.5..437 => 0.01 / 334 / 393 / 358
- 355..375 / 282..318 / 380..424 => 0.11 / 333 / 426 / 392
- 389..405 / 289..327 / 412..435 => -0.21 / 334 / 375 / 366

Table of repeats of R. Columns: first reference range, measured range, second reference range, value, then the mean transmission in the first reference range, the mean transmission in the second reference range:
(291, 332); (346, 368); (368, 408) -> 0.10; 335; 415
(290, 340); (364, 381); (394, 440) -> 0.02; 337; 403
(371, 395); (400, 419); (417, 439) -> -0.18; 399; 358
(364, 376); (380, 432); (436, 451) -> -0.16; 365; 350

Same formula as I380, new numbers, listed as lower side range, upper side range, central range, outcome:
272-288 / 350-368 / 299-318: 0.01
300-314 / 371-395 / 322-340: 0.04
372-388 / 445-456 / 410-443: -0.04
